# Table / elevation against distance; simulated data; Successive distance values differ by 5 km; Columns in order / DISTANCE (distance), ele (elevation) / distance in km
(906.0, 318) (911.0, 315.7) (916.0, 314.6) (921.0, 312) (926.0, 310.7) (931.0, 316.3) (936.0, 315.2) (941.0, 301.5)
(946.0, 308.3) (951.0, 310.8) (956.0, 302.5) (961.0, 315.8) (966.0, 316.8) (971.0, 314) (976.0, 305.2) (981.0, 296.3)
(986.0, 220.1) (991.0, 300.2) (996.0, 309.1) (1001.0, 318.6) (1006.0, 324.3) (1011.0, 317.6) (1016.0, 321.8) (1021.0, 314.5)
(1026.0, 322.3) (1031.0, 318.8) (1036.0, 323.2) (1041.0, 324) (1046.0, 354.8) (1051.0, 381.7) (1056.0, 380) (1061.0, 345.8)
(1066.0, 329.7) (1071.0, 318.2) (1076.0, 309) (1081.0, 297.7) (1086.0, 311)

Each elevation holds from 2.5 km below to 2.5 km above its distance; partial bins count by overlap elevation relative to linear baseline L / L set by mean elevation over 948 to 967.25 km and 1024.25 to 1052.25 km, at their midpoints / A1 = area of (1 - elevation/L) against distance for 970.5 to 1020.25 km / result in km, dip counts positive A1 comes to 3.1 km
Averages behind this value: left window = 311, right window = 336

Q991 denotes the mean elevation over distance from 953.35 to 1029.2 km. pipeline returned 307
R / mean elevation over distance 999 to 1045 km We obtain 322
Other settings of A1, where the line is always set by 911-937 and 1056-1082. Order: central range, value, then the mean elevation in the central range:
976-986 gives 1.2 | 279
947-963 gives 0.4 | 309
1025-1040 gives 0.1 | 322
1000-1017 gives 0.1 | 321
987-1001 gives 1.0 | 298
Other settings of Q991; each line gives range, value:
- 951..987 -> 300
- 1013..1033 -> 319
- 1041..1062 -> 362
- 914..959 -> 310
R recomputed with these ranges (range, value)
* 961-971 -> 316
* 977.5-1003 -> 289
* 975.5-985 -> 287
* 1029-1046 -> 327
